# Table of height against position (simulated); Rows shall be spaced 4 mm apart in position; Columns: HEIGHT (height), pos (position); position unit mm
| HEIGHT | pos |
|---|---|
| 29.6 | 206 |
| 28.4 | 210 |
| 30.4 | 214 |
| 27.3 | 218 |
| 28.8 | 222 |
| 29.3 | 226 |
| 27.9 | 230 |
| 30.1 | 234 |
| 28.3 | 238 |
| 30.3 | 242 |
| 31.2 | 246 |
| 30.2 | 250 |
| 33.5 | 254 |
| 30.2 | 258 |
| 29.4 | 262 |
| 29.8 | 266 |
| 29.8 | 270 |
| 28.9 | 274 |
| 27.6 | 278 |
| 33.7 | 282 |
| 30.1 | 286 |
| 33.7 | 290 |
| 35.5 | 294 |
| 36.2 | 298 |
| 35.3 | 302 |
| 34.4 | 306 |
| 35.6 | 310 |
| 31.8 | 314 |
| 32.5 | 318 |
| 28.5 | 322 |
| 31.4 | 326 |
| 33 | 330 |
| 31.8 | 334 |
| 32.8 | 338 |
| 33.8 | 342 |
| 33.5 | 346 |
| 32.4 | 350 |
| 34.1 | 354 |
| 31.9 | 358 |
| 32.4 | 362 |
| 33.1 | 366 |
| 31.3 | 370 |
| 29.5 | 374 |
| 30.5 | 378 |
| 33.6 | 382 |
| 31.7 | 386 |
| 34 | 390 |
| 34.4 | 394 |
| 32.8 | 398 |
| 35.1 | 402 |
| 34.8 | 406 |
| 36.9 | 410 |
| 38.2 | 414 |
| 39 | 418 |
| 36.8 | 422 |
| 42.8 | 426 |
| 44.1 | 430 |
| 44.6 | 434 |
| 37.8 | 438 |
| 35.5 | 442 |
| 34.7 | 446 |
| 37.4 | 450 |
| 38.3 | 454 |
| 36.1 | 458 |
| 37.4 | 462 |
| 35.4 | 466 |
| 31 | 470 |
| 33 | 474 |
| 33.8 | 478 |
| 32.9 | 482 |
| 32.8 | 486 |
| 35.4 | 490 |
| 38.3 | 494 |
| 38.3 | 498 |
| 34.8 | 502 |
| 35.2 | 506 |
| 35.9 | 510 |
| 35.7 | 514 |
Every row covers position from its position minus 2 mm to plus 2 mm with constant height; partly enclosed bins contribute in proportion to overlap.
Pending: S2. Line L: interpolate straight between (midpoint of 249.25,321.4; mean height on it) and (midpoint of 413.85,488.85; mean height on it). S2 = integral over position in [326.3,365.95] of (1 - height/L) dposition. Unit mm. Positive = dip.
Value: 1.2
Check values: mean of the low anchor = 32.1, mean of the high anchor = 36.9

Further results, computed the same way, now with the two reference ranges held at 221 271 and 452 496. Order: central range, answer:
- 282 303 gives -2.10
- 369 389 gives 0.86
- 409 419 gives -1.32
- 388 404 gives -0.41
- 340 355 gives -0.58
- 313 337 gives 0.10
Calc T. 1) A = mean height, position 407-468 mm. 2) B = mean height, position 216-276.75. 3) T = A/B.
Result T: 1.29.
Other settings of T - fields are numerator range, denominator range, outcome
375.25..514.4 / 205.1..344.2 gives 1.15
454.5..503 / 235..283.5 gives 1.16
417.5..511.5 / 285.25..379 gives 1.12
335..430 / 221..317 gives 1.09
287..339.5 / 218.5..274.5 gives 1.11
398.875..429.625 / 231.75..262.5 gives 1.24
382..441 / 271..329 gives 1.15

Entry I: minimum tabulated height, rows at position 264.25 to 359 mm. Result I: 27.6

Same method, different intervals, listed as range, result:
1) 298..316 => 31.8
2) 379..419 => 31.7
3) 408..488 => 31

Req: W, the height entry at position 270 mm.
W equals 29.8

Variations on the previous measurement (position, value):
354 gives 34.1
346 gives 33.5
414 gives 38.2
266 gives 29.8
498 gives 38.3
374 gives 29.5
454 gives 38.3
